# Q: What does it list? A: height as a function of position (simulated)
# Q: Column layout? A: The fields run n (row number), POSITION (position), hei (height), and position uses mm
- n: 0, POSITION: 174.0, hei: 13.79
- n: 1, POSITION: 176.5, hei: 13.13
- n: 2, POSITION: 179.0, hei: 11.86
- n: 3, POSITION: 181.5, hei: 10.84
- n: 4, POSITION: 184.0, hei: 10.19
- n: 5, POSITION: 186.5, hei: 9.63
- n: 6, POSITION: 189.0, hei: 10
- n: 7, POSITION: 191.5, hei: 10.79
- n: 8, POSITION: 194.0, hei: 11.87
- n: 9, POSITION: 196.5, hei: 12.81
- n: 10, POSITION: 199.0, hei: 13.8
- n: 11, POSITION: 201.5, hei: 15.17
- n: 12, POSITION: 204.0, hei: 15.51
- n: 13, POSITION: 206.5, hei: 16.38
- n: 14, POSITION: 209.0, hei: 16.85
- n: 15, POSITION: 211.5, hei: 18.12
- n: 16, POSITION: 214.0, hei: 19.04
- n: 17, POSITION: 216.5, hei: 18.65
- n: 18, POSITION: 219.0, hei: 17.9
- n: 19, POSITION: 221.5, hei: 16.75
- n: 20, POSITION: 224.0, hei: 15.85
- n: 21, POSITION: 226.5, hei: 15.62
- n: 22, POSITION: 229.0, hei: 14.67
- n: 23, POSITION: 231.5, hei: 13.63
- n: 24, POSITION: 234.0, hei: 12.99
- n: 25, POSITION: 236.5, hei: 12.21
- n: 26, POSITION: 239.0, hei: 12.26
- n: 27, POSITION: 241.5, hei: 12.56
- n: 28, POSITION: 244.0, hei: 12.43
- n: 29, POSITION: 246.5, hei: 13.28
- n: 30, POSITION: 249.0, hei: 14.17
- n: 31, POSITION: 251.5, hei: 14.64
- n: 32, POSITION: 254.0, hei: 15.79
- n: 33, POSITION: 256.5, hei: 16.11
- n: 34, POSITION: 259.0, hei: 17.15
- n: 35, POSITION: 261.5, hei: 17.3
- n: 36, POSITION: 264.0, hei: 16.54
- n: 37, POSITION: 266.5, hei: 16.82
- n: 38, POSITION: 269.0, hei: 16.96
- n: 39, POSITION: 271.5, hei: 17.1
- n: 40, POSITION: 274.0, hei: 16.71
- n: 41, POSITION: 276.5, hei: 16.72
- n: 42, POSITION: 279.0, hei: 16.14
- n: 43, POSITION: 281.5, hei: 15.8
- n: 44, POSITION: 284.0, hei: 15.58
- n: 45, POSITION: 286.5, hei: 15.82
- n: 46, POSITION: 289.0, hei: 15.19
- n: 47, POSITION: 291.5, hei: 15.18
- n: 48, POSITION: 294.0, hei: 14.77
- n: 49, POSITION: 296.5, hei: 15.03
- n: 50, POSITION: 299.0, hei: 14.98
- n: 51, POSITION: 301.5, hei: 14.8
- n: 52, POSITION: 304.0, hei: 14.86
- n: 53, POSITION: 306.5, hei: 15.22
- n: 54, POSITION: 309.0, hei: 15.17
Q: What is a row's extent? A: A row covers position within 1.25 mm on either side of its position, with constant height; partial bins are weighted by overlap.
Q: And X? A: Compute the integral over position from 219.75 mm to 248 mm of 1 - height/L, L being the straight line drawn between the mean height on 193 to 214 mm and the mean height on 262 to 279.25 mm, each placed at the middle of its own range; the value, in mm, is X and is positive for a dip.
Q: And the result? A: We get 3.6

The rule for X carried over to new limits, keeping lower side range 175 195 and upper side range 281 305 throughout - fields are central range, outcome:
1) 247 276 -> -4.64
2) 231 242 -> 0.29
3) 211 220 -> -4.60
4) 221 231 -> -2.27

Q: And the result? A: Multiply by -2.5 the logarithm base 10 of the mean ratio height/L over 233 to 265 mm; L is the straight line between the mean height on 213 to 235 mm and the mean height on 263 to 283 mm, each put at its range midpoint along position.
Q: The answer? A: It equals 0.138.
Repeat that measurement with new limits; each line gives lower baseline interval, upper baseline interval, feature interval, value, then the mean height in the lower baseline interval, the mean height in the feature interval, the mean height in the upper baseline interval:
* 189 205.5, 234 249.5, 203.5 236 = -0.25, 13.1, 16.2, 12.8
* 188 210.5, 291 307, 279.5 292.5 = -0.05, 13.8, 15.6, 15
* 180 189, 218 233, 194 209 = -0.17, 10.2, 14.7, 15.7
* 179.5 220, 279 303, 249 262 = -0.08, 14.2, 15.9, 15.3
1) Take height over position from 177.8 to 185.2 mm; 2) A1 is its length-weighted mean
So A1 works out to 11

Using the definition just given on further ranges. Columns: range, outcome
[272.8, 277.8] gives 16.7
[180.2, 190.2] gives 10.2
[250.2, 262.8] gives 16.2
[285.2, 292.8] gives 15.4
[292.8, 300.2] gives 14.9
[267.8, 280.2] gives 16.7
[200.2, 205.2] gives 15.3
